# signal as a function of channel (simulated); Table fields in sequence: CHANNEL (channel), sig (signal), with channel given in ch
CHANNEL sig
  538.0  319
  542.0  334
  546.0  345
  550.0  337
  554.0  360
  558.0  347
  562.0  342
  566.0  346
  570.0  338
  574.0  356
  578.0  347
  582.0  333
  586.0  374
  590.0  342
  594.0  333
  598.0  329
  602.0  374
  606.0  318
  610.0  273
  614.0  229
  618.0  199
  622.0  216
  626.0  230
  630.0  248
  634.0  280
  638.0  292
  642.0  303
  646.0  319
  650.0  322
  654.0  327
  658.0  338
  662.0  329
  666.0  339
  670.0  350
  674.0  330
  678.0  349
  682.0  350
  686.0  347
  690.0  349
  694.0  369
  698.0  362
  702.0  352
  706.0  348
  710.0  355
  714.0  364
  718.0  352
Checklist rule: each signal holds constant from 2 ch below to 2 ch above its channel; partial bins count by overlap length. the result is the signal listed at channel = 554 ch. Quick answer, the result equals 360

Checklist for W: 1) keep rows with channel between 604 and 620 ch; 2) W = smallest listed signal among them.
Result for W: 199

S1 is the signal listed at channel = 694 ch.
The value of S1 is 369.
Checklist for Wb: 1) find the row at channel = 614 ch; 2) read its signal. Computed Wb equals 229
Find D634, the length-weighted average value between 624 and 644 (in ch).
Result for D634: 271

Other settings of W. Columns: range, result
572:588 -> 333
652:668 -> 327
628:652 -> 248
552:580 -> 338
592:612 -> 273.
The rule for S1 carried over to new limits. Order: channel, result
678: 349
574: 356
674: 330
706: 348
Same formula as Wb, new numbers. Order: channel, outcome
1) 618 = 199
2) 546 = 345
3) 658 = 338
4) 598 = 329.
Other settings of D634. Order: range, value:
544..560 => 347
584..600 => 344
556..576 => 346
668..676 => 340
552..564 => 350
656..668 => 335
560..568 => 344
